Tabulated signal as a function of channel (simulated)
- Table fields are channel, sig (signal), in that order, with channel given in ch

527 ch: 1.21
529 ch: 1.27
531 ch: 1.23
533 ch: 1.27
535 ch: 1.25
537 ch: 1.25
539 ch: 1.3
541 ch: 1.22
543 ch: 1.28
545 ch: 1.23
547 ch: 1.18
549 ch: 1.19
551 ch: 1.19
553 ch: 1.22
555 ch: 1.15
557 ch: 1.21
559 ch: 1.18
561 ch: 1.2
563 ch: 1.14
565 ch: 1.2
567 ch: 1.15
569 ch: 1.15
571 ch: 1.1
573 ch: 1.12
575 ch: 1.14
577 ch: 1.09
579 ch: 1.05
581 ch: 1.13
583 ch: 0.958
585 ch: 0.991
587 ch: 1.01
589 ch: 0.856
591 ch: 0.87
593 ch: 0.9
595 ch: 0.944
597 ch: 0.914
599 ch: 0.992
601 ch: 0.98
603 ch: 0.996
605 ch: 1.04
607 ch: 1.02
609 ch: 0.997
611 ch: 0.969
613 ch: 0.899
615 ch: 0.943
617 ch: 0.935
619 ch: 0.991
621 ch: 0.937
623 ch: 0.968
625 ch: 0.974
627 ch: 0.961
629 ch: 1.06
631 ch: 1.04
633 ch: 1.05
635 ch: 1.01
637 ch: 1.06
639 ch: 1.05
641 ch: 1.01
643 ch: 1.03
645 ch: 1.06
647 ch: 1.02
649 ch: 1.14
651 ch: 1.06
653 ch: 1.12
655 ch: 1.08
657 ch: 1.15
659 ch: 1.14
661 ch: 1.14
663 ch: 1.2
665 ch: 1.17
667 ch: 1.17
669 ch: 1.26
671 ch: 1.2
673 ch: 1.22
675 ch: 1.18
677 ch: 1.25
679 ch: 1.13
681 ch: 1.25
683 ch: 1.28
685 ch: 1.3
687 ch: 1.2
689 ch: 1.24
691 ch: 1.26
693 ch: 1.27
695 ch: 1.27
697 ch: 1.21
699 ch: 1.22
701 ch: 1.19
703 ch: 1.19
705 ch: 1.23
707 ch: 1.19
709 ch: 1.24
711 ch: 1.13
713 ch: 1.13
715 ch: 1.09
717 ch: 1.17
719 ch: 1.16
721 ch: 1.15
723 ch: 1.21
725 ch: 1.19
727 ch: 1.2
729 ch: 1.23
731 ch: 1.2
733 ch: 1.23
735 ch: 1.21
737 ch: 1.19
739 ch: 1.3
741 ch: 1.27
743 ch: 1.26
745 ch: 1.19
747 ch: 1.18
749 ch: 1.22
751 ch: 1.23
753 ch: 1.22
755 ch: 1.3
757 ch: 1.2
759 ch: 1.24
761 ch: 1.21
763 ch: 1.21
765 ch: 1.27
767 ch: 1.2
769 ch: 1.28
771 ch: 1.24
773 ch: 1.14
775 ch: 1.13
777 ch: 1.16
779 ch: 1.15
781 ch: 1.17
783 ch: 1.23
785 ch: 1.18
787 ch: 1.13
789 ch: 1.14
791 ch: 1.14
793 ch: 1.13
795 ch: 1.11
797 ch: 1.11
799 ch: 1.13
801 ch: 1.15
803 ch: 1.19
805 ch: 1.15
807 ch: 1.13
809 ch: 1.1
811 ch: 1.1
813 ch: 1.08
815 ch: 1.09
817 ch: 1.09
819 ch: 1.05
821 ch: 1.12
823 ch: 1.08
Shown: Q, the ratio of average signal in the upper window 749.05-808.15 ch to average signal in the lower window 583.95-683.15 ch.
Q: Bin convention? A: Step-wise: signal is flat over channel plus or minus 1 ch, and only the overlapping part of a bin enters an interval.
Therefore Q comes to 1.13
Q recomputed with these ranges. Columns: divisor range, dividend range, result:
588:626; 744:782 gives 1.27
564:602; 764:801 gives 1.14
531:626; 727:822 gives 1.09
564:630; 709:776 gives 1.20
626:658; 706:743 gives 1.13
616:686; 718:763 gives 1.10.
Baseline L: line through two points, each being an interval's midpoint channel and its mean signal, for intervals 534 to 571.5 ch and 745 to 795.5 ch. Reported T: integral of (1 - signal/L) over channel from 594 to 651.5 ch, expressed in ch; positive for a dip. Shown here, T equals 9.5 ch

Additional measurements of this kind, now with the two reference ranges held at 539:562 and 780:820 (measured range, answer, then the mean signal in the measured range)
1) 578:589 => 1.71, 1.01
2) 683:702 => -1.28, 1.24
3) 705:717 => -0.05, 1.16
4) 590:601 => 2.44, 0.929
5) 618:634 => 2.53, 0.998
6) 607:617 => 1.95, 0.957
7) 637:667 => 1.98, 1.1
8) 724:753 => -1.82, 1.22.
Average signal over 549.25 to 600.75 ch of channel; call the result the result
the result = 1.07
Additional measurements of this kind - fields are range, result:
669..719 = 1.21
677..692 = 1.24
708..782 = 1.2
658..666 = 1.16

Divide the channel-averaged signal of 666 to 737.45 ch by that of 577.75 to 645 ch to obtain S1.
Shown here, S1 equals 1.2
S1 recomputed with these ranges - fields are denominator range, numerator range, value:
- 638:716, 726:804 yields 1.02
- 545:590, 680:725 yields 1.08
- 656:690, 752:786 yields 1.00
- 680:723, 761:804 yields 0.97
